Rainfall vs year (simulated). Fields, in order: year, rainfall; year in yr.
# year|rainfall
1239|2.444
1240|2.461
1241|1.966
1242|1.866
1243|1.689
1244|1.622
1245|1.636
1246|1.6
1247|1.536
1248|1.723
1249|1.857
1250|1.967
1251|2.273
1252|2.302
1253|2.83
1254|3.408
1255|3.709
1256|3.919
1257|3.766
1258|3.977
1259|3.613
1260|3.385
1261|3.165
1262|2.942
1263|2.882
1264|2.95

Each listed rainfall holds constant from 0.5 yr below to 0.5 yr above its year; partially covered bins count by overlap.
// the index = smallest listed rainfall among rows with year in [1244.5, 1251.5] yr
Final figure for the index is 1.536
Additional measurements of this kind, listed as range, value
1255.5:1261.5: 3.165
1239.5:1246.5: 1.6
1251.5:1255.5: 2.302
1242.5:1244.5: 1.622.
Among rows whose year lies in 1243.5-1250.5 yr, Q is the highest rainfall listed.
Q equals 1.967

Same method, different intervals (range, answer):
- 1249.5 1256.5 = 3.919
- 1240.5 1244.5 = 1.966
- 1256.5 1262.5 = 3.977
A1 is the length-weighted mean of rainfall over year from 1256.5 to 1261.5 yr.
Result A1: 3.58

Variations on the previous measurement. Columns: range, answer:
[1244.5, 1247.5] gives 1.59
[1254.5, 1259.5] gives 3.8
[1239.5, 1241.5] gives 2.21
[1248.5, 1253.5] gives 2.25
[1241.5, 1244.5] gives 1.73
